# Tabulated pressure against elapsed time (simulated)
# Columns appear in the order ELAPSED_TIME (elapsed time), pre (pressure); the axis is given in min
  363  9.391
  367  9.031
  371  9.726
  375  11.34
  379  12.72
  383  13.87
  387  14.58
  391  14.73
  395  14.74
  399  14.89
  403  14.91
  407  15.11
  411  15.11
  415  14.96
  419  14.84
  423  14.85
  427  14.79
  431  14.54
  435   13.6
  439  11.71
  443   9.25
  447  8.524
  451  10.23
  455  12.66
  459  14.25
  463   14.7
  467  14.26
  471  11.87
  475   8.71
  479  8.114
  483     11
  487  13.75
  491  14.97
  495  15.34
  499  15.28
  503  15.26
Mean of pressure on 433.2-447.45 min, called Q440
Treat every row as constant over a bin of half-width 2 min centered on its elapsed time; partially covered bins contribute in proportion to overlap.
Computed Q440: 11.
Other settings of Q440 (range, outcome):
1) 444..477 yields 11.8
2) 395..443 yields 14.3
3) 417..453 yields 12.5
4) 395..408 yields 14.9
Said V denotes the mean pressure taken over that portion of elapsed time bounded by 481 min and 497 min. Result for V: 13.8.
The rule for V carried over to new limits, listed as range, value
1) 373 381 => 12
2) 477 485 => 9.56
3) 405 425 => 15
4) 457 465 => 14.5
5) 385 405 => 14.8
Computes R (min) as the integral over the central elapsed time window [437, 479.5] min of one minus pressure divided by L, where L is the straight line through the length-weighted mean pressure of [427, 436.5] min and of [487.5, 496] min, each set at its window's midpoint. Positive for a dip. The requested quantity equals 9.1 min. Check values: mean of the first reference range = 14.2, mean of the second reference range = 14.9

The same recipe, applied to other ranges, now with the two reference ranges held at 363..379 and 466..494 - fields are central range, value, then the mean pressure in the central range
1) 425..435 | -3.0 min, 14.5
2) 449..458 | -0.2 min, 11.8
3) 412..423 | -4.0 min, 14.9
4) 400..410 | -3.9 min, 15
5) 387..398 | -4.3 min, 14.7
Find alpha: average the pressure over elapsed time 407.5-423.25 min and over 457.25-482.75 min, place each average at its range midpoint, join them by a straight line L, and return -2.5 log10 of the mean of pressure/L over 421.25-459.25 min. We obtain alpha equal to 0.11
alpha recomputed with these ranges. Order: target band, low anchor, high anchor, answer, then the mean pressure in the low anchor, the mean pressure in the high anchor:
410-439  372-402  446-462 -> -0.144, 13.7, 11.8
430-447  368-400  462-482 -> 0.032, 13.1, 11.3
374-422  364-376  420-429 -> -0.165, 9.87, 14.8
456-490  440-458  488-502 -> 0.048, 10.5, 15.1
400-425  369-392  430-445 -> -0.204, 12.7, 12.1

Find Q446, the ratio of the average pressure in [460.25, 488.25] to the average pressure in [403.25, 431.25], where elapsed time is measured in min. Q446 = 0.8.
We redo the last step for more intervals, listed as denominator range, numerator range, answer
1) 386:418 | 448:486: 0.79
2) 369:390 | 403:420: 1.19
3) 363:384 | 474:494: 1.06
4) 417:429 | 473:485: 0.63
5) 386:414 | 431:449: 0.75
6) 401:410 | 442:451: 0.61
